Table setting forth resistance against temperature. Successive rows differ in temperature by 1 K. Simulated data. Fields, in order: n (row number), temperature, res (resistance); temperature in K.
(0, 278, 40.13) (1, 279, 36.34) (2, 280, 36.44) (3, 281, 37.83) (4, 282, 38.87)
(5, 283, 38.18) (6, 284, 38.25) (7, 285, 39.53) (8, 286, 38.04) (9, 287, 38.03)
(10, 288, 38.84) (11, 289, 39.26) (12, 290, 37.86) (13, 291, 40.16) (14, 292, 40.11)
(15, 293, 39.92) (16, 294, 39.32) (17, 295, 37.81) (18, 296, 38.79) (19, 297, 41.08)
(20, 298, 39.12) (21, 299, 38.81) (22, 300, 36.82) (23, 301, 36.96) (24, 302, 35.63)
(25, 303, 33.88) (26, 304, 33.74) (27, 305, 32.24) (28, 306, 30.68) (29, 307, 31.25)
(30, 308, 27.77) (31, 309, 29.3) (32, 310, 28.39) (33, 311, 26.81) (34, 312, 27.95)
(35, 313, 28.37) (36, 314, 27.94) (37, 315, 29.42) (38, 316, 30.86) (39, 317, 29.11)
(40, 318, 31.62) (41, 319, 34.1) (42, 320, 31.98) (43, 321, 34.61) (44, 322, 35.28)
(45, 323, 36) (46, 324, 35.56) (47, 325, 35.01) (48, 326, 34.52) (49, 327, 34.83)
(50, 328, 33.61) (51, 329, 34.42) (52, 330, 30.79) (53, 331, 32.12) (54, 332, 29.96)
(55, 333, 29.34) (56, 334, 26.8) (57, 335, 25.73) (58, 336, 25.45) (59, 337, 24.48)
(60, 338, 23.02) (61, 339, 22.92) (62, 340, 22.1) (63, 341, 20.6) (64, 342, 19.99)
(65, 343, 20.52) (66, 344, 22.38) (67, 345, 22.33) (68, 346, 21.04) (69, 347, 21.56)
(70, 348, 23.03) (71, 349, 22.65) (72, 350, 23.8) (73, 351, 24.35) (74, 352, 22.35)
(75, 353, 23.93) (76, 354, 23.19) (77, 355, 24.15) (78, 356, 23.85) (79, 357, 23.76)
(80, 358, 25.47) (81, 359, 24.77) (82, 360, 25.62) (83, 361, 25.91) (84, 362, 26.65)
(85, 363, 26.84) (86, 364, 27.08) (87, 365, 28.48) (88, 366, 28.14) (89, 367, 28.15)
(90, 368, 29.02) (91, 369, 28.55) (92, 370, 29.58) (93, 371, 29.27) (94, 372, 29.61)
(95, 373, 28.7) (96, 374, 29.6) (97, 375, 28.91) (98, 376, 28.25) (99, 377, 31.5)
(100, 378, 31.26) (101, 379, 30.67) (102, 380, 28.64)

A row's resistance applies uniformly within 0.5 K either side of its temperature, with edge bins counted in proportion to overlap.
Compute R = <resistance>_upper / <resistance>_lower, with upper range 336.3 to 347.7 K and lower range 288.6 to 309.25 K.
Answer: 0.61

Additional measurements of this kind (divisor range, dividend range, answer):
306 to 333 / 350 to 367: 0.80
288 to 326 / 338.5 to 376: 0.73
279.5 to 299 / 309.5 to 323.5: 0.80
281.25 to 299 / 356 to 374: 0.70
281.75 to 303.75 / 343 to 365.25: 0.63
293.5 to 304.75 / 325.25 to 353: 0.69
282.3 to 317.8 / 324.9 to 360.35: 0.73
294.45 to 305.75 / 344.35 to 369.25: 0.68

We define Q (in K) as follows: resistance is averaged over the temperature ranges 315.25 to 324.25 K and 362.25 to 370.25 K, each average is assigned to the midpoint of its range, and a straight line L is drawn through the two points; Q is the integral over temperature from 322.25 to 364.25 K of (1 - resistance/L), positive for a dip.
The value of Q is 6.0 K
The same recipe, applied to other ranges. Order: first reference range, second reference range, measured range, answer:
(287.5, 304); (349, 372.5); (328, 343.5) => 2.4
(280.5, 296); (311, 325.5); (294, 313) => 0.9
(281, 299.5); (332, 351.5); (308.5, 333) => -1.8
